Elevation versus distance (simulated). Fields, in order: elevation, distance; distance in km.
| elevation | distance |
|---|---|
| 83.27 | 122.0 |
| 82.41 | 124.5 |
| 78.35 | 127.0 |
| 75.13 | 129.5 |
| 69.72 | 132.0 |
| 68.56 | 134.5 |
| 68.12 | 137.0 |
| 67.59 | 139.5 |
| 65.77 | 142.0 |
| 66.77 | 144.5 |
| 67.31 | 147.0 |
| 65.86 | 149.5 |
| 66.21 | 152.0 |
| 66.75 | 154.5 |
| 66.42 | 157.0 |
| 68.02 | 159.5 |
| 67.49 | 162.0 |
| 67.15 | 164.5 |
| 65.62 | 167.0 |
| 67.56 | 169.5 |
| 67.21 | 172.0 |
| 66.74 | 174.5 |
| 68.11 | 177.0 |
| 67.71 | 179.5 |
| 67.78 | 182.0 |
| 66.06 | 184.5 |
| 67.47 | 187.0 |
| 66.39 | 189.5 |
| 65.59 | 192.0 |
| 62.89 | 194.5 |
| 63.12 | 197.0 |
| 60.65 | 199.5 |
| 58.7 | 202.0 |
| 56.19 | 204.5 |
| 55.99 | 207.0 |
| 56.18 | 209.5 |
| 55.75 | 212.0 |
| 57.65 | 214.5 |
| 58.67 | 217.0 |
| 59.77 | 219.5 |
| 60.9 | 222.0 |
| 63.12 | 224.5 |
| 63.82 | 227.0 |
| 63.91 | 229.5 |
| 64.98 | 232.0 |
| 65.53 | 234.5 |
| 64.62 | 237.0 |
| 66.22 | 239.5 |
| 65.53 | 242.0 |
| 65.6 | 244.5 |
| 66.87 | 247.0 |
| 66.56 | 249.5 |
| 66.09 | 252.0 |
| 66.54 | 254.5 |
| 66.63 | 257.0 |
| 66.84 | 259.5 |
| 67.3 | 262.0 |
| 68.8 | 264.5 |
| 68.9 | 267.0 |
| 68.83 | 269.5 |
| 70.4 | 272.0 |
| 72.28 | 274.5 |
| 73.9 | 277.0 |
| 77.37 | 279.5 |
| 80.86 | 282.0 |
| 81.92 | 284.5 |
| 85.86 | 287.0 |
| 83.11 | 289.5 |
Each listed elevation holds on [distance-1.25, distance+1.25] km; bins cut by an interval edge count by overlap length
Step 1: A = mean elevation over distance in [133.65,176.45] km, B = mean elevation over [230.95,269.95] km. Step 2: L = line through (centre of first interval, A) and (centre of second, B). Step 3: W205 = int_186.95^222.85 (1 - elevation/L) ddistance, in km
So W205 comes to 3.6 km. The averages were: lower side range 67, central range 60.2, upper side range 66.6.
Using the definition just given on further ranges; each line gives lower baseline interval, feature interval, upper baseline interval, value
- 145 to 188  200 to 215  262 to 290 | 2.8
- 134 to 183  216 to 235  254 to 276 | 1.5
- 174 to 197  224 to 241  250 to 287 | 1.1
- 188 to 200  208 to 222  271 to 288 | 2.0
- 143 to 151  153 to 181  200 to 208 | -1.7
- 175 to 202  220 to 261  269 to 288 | 3.8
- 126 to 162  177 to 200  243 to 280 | 1.0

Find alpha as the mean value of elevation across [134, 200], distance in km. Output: 66.5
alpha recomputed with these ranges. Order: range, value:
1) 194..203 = 61.3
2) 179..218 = 61.6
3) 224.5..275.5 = 66.7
